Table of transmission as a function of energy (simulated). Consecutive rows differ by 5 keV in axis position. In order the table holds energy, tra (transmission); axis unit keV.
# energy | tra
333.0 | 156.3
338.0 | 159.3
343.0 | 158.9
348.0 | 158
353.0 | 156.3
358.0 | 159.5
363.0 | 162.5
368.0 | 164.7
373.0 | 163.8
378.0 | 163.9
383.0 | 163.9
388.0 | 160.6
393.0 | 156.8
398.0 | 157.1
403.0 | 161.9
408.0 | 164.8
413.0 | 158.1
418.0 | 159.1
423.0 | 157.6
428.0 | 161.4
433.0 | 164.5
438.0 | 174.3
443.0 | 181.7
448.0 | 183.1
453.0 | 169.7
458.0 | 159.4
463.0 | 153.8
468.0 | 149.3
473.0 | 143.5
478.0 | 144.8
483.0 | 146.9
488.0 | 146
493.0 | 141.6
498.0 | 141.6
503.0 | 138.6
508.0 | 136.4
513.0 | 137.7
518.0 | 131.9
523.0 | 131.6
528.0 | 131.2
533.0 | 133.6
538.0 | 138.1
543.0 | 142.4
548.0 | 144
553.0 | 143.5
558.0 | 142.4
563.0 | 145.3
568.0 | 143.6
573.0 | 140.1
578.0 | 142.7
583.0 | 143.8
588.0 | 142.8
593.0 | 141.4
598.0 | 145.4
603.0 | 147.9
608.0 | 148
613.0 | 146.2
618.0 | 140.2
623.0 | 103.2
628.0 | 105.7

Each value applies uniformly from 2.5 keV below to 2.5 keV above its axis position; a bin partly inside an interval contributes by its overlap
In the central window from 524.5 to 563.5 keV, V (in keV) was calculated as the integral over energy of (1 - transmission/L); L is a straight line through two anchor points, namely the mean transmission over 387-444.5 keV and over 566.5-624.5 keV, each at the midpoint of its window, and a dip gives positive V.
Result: 2.0 keV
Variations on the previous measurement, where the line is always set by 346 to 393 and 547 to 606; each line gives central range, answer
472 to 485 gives 0.58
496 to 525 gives 2.52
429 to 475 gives -3.05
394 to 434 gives -0.72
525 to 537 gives 1.17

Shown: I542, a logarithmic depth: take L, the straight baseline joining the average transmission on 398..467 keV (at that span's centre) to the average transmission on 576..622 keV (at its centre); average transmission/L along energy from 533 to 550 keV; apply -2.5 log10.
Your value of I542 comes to 0.08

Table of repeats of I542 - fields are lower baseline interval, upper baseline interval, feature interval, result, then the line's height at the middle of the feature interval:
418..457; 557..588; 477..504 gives 0.111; 159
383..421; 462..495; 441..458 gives -0.158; 152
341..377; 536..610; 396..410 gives -0.028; 157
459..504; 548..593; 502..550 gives 0.062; 144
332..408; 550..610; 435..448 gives -0.154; 155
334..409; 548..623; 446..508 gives 0.008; 152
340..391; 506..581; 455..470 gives -0.041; 149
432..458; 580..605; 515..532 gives 0.196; 158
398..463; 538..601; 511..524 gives 0.134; 151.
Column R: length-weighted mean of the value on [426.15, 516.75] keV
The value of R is 154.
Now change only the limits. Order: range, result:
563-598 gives 143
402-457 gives 167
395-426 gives 160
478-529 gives 139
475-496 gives 145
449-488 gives 153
